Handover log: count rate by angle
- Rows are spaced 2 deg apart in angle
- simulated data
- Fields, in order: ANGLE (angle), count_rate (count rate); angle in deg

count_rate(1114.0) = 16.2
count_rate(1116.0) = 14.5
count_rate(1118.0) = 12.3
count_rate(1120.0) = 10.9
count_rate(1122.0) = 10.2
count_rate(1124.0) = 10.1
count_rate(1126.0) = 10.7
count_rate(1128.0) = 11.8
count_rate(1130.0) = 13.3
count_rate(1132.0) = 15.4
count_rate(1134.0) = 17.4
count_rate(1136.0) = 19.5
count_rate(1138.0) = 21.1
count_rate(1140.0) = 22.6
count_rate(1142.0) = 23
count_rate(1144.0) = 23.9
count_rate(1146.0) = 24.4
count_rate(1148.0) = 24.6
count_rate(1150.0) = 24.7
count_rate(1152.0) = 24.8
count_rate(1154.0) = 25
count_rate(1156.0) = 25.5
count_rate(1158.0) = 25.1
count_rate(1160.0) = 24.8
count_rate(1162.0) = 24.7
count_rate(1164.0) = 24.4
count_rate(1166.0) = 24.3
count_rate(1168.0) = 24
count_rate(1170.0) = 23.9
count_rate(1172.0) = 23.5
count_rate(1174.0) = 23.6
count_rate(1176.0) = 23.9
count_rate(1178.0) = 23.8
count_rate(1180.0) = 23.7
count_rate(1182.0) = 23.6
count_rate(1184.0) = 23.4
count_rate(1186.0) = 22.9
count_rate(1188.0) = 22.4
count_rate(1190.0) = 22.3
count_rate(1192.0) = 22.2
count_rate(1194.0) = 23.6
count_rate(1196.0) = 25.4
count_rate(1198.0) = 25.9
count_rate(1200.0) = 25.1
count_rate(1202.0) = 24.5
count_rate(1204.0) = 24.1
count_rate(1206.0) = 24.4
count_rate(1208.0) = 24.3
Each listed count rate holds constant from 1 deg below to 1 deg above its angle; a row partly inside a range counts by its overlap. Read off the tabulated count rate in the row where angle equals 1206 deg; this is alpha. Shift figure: 24.4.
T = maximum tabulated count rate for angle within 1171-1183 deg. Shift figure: 23.9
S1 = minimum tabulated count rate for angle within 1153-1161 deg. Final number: 24.8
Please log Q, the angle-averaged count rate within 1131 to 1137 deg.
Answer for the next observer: 17.4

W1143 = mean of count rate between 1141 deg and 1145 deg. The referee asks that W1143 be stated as 23.4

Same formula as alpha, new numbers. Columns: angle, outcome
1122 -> 10.2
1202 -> 24.5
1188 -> 22.4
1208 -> 24.3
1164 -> 24.4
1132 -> 15.4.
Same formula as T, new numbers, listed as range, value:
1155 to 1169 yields 25.5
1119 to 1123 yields 10.9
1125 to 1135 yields 17.4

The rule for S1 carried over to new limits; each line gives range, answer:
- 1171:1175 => 23.5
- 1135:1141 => 19.5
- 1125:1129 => 10.7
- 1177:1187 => 22.9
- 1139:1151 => 22.6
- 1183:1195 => 22.2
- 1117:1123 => 10.2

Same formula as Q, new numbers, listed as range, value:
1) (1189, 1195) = 22.7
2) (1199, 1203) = 24.8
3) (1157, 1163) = 24.9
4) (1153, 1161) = 25.1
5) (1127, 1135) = 14.5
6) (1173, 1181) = 23.8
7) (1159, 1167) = 24.5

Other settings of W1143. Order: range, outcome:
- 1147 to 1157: 24.9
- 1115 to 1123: 12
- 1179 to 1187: 23.4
